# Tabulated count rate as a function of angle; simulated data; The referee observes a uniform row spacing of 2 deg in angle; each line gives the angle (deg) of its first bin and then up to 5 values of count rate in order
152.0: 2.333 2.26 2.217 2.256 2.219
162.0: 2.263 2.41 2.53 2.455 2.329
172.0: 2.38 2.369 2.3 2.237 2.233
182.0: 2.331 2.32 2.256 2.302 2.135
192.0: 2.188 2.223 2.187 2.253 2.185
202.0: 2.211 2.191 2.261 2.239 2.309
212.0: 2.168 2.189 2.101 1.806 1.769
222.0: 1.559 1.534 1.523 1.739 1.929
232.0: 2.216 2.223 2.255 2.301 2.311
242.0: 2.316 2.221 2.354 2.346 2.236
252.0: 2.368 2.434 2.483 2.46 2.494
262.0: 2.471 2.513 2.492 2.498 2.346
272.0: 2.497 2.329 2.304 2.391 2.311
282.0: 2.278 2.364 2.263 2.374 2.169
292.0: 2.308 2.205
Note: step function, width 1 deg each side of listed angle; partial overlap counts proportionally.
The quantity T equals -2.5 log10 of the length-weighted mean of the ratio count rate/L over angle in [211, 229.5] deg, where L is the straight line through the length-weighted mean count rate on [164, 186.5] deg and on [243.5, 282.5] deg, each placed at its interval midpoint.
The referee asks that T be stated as 0.28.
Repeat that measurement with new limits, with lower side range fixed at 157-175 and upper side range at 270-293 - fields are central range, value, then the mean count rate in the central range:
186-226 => 0.13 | 2.08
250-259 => -0.04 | 2.41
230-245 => 0.05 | 2.24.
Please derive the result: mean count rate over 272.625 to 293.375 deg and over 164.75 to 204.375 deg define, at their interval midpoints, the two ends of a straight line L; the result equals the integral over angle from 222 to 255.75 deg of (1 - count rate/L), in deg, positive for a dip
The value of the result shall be 2.4 deg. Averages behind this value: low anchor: 2.28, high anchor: 2.31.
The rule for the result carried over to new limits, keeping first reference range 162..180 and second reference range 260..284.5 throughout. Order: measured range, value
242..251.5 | 0.4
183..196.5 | 0.8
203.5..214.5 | 0.7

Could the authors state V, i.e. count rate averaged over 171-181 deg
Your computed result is 2.3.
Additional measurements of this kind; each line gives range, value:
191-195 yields 2.21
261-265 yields 2.49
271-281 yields 2.37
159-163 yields 2.24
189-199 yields 2.2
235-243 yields 2.3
